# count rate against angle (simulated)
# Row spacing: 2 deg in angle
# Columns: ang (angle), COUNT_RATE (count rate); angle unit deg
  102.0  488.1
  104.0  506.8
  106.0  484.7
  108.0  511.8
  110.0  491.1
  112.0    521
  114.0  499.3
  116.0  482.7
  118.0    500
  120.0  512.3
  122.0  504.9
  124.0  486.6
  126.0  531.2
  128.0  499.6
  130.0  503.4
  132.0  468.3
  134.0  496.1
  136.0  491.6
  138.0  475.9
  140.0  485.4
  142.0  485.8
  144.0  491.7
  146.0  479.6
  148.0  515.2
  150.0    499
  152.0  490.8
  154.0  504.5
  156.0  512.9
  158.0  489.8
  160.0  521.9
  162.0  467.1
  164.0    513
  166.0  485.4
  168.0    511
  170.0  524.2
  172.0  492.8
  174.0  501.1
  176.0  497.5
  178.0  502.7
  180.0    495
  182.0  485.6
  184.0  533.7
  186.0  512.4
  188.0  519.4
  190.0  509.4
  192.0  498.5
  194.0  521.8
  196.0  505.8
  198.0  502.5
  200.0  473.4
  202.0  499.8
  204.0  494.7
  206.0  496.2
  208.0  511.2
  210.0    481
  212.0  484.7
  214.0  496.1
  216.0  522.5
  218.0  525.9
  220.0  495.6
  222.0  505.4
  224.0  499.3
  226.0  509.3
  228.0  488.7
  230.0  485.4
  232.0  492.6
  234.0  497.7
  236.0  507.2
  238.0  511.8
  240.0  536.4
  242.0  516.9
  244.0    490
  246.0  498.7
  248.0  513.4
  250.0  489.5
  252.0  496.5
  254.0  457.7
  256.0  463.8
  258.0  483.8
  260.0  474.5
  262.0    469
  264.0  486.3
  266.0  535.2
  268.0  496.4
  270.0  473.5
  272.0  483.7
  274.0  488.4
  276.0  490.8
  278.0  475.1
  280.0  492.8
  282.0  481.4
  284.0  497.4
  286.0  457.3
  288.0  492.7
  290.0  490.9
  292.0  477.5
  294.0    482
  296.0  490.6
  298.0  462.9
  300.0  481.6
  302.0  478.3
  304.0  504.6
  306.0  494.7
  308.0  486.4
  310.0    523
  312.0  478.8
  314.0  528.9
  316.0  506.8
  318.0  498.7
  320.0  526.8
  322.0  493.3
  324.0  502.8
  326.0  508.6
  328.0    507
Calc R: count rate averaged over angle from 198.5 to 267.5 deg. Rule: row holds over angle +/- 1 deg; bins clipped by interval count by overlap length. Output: 497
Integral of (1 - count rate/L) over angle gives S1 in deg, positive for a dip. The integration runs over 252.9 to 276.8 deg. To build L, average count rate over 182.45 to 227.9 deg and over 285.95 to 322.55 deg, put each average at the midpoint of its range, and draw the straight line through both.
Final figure 0.67 deg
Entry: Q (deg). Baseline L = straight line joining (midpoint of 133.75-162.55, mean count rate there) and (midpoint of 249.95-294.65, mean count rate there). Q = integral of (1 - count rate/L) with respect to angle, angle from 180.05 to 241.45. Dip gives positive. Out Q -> -1.8 deg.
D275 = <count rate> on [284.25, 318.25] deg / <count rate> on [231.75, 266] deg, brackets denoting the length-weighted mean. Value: 0.99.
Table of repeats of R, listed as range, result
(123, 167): 495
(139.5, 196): 502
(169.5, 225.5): 503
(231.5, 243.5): 510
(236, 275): 493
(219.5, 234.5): 497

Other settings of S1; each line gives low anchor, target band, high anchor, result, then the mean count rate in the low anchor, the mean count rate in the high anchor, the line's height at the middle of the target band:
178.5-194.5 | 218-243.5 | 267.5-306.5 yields -0.3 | 509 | 484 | 498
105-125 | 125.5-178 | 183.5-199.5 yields 0.8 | 499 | 511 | 505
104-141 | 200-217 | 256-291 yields -0.2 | 497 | 486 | 491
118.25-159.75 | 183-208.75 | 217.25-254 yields -0.3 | 497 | 502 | 500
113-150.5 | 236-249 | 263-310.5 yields -0.6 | 495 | 488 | 490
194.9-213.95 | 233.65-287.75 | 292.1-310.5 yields -0.1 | 495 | 488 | 491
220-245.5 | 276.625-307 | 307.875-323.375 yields 1.3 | 503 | 506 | 505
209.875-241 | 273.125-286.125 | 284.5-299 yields 0.0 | 503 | 480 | 484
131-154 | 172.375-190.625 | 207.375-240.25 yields -0.4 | 490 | 502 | 496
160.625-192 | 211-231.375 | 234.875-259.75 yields -0.1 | 503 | 496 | 499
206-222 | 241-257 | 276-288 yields 0.0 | 502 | 483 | 492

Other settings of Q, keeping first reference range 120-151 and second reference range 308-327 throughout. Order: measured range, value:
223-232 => 0.1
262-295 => 1.1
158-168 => 0.0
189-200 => -0.1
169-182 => -0.1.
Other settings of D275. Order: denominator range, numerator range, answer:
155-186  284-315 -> 0.97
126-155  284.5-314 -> 0.99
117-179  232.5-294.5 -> 0.99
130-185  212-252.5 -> 1.01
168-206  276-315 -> 0.97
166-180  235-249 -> 1.02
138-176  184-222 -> 1.01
